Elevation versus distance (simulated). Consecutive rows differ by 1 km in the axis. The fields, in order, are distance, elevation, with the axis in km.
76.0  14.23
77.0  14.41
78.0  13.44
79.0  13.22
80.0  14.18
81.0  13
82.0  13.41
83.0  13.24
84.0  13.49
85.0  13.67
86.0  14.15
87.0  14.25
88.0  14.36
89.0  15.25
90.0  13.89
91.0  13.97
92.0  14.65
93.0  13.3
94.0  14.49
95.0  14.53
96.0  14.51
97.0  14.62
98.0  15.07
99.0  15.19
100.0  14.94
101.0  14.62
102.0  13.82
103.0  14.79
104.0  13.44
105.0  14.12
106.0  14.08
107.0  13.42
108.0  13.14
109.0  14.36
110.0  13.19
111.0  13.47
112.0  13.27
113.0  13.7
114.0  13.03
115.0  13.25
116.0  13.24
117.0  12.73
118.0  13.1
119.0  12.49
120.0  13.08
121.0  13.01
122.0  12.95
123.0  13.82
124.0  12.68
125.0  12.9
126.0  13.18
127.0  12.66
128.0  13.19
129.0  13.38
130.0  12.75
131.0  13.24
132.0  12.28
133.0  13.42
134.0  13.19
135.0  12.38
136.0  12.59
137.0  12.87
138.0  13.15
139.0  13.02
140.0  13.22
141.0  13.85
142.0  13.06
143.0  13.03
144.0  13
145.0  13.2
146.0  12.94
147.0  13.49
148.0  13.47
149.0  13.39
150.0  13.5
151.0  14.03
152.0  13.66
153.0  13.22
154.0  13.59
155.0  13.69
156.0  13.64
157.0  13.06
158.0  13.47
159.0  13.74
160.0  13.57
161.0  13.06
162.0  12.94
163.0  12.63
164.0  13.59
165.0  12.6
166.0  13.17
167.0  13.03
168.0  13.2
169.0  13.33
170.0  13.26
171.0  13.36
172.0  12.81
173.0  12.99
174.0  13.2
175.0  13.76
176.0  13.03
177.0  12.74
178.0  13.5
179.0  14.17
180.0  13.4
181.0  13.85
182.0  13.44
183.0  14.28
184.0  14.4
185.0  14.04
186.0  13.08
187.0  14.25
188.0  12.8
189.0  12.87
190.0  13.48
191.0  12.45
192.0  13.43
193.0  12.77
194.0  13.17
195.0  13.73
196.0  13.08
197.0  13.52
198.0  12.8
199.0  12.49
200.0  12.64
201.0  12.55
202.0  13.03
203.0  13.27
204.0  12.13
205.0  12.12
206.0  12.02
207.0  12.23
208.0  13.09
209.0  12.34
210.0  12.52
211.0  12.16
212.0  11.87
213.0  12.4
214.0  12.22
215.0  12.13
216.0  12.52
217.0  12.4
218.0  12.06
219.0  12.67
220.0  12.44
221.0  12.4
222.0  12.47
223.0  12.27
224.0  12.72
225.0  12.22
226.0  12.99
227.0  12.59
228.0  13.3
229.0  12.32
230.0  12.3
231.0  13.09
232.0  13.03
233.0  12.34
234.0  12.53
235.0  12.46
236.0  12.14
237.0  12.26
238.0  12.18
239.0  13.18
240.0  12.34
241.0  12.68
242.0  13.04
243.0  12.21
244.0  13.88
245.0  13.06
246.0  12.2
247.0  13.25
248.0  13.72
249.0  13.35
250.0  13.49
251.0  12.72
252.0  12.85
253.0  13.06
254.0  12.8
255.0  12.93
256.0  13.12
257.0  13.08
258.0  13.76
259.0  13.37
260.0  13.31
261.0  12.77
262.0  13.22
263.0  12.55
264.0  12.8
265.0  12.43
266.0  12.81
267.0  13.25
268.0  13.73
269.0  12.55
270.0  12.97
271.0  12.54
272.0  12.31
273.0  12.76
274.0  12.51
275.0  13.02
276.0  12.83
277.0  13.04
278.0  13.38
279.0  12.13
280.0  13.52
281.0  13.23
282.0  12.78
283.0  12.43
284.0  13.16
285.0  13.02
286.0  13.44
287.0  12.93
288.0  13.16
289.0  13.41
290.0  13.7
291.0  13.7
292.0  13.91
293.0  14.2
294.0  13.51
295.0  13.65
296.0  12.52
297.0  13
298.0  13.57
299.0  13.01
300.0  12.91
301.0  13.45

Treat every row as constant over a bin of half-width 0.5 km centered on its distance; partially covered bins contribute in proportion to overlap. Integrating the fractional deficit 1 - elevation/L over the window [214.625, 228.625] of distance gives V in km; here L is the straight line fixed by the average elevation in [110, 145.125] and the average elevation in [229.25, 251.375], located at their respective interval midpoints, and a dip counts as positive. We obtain 0.3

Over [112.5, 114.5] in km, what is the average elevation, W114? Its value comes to 13.4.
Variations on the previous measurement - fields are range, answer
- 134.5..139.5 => 12.8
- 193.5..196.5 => 13.3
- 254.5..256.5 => 13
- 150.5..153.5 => 13.6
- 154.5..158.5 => 13.5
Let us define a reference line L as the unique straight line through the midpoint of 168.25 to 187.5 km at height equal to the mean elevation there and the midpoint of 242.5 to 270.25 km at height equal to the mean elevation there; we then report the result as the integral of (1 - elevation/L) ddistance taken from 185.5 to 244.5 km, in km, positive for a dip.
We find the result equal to 2.8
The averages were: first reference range 13.5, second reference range 13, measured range 12.7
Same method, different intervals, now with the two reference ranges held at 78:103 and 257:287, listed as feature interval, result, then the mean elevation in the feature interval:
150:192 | 0.76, 13.4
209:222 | 0.98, 12.3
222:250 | 0.97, 12.7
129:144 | 0.91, 13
